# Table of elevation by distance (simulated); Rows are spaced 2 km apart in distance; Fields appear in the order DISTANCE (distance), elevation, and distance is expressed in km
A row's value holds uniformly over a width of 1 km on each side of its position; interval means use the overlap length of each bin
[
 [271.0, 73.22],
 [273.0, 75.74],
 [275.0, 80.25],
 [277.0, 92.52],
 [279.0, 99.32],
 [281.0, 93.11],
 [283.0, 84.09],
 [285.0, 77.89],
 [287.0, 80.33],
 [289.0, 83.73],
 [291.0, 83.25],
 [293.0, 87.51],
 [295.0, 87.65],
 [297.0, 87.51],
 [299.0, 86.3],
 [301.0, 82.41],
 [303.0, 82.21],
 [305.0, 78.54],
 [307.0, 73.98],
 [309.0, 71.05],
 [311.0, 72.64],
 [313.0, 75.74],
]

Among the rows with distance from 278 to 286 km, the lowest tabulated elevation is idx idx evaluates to 77.89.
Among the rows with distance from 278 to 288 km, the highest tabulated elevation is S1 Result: 99.32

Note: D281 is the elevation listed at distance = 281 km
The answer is 93.11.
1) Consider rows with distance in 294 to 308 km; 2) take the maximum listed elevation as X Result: 87.65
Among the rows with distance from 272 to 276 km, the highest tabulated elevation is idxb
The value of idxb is 80.25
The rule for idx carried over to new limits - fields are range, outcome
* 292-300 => 86.3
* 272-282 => 75.74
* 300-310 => 71.05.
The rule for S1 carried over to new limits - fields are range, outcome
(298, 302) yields 86.3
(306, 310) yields 73.98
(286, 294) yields 87.51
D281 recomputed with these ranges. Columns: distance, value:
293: 87.51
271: 73.22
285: 77.89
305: 78.54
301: 82.41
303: 82.21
